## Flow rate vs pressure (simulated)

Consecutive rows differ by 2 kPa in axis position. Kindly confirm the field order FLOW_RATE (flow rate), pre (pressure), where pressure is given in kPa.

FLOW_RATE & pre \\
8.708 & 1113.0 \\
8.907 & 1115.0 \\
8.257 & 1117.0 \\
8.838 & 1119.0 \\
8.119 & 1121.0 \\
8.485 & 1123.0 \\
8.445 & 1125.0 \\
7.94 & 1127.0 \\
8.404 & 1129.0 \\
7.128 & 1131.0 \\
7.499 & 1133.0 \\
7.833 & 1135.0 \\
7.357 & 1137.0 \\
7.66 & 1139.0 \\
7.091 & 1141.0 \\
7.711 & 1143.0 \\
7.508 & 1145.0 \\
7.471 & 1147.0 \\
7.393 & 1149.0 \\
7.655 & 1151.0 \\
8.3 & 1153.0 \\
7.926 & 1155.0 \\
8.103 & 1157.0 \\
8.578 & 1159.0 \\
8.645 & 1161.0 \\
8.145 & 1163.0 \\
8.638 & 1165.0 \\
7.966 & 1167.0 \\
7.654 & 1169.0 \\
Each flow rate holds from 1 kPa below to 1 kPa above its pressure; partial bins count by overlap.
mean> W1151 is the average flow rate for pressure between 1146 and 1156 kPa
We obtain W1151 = 7.75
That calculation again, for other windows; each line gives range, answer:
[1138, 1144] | 7.49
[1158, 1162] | 8.61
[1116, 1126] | 8.43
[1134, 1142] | 7.49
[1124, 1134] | 7.88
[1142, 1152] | 7.55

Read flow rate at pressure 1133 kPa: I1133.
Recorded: 7.499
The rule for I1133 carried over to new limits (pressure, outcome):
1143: 7.711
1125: 8.445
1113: 8.708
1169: 7.654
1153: 8.3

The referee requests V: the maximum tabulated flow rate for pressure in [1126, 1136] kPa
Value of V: 8.404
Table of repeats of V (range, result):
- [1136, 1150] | 7.711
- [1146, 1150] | 7.471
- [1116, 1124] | 8.838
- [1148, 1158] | 8.3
